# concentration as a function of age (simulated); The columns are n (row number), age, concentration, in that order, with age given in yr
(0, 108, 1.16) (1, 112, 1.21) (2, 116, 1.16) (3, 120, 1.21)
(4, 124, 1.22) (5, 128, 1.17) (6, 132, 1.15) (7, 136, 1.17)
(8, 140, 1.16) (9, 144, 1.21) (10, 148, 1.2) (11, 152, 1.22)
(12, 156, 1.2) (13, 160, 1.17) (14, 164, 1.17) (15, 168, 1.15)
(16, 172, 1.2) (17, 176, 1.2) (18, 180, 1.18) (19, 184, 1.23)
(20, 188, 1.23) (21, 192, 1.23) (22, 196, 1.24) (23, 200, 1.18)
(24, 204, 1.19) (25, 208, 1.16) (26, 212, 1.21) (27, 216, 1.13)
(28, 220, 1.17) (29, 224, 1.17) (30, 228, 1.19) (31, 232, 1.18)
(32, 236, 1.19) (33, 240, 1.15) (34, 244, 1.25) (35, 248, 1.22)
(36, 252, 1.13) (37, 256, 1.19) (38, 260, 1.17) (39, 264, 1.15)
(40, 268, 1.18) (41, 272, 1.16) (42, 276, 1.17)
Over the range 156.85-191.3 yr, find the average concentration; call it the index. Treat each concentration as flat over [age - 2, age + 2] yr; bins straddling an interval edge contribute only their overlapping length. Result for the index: 1.19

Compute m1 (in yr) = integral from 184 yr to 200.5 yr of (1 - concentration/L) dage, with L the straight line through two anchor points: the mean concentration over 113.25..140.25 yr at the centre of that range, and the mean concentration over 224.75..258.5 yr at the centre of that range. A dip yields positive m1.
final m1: -0.6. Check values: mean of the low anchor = 1.18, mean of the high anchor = 1.19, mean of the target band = 1.22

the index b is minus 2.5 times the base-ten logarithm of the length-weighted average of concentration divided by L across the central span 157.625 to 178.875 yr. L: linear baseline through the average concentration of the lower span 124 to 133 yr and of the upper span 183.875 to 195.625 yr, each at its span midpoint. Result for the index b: 0.030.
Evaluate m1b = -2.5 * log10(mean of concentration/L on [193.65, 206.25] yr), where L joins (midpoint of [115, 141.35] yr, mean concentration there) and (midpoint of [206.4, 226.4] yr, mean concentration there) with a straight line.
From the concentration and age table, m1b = -0.03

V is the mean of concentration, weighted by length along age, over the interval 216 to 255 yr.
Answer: 1.18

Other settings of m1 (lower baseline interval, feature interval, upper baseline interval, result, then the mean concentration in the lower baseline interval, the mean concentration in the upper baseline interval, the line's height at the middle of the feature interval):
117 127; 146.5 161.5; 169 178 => 0.00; 1.21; 1.19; 1.2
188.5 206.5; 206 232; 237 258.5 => 0.61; 1.21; 1.19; 1.2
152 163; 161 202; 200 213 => -0.46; 1.19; 1.18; 1.19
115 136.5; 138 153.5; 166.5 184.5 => -0.15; 1.18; 1.19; 1.18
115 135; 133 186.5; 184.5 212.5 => 0.23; 1.18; 1.21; 1.19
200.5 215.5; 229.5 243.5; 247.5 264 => -0.09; 1.18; 1.17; 1.17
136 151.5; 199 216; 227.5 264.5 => 0.10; 1.19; 1.18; 1.19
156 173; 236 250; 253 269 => -0.41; 1.17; 1.17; 1.17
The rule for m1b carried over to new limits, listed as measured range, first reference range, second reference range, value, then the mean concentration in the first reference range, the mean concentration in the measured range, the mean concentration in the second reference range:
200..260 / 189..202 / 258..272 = 0.01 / 1.22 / 1.18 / 1.17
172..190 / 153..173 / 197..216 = -0.03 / 1.18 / 1.21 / 1.18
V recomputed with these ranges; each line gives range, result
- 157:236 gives 1.19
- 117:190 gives 1.19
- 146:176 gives 1.19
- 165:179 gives 1.18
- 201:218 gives 1.17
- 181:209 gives 1.21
